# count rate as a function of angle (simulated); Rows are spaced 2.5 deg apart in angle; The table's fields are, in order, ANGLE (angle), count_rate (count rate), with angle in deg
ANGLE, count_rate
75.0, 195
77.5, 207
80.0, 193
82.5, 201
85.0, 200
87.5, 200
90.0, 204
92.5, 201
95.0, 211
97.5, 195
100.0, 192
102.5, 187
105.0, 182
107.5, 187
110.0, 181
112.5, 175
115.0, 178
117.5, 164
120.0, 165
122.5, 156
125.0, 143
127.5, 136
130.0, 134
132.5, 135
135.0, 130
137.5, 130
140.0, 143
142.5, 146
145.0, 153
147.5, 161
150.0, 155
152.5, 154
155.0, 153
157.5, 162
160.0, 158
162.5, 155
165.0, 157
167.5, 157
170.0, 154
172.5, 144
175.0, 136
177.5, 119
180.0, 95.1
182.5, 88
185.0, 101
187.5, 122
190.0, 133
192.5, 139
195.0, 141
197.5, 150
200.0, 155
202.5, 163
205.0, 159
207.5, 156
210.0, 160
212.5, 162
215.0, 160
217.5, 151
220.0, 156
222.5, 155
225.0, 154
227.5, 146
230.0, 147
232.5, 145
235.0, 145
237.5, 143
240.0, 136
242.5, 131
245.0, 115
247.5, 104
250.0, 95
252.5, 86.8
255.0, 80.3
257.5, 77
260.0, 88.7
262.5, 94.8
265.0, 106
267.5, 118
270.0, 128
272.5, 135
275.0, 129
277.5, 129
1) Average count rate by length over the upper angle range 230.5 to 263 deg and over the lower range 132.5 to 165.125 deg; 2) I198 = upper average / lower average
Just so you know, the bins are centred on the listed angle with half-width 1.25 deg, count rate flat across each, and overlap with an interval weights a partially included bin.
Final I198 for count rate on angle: 0.75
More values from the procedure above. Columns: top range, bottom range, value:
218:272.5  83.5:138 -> 0.71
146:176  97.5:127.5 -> 0.89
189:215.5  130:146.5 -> 1.09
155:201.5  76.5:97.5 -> 0.68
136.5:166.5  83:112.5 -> 0.79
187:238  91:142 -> 0.90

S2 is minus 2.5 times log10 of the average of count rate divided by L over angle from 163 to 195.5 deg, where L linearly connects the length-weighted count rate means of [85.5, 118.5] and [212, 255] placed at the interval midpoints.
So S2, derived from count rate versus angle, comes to 0.21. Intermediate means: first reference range 189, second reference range 135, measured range 130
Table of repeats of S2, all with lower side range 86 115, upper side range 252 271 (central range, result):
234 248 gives -0.19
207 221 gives -0.25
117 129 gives 0.18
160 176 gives 0.01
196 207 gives -0.18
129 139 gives 0.28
